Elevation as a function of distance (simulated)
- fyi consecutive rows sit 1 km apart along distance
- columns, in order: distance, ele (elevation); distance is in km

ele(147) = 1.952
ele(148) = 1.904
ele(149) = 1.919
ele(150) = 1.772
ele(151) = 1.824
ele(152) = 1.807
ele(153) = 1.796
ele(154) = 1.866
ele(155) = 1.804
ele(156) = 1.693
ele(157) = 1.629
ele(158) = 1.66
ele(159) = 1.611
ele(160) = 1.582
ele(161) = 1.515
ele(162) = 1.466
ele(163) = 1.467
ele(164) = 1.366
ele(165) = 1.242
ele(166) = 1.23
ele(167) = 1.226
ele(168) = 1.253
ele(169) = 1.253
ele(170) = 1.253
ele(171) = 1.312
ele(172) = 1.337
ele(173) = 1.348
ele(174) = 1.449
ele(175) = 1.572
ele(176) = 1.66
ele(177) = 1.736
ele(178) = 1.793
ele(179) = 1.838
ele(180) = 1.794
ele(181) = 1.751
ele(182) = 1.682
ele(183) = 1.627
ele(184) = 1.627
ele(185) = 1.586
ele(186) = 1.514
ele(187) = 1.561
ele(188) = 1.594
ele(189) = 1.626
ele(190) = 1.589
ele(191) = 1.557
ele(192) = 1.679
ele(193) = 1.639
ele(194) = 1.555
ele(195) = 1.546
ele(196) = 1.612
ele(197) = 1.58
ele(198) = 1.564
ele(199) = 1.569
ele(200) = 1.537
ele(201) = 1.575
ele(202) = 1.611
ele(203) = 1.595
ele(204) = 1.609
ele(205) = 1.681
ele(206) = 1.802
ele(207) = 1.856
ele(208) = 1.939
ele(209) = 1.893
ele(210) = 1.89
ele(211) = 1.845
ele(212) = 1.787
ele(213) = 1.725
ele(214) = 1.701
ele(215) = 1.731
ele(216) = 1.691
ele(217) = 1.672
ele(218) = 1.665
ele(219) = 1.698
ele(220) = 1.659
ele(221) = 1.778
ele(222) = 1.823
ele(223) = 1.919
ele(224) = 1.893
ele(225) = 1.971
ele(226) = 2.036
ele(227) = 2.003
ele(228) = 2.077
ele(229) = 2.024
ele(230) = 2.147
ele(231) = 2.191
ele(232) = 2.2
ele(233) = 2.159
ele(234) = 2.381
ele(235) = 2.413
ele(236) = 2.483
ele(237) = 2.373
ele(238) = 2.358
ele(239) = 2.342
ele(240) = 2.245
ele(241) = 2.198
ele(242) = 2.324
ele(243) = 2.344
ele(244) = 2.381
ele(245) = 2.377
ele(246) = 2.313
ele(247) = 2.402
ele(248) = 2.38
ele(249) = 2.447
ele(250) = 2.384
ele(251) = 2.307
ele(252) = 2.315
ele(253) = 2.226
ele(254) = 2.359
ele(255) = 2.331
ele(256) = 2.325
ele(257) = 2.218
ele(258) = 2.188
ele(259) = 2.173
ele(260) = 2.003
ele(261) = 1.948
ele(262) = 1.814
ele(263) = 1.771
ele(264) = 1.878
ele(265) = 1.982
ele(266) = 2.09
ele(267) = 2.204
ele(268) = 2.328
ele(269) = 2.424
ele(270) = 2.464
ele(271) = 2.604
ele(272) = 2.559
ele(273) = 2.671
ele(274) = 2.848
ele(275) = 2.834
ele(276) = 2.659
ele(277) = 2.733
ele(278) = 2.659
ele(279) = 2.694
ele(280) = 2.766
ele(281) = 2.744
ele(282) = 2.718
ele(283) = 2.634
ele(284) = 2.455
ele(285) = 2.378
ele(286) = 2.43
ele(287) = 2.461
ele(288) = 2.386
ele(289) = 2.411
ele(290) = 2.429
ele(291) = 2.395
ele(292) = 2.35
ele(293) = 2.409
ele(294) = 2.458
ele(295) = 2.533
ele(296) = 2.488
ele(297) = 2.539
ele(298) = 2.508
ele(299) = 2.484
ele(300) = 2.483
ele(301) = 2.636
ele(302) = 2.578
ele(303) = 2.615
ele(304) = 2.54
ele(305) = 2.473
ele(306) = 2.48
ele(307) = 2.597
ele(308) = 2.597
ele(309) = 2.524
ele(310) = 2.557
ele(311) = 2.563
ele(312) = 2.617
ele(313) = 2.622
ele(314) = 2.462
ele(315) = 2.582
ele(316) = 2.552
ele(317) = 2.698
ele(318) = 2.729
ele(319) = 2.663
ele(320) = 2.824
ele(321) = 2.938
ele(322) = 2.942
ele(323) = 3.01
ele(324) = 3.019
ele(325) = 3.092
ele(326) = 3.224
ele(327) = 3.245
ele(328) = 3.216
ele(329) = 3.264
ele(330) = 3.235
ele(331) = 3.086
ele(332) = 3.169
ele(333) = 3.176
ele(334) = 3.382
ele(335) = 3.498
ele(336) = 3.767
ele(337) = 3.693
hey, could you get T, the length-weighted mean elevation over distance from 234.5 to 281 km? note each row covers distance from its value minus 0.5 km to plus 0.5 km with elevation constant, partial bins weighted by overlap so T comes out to 2.36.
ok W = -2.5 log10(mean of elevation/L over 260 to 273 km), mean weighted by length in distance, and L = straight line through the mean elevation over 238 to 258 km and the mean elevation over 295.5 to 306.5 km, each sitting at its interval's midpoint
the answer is 0.10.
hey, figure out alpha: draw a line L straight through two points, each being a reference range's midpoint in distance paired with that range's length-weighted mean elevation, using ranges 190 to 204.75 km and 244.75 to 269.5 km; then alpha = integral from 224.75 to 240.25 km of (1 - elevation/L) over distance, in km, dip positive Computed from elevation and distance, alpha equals -2.1 km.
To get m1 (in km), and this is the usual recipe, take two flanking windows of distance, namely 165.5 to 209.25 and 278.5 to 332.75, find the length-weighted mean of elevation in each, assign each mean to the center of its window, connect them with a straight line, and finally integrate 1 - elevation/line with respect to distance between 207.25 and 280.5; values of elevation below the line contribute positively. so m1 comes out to -2.7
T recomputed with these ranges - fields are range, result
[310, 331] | 2.87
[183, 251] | 1.91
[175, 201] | 1.63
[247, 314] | 2.43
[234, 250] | 2.36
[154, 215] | 1.6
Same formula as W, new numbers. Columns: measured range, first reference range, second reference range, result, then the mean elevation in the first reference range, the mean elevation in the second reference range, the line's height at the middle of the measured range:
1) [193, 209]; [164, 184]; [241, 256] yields 0.10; 1.49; 2.34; 1.8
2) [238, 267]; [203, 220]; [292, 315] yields -0.06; 1.75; 2.53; 2.1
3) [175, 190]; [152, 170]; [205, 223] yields -0.03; 1.51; 1.78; 1.62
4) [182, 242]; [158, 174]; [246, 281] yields 0.00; 1.38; 2.36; 1.84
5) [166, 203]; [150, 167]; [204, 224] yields 0.09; 1.59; 1.78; 1.68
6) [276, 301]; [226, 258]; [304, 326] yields 0.01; 2.29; 2.7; 2.55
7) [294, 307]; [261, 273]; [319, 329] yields 0.07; 2.2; 3.05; 2.7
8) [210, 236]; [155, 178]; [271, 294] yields 0.04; 1.46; 2.57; 2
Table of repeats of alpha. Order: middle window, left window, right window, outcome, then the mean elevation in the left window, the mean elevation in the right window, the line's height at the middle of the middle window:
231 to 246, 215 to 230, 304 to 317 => -2.6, 1.86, 2.56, 1.98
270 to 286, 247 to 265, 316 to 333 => -1.3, 2.18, 3.01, 2.45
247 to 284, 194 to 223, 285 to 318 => -3.0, 1.7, 2.52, 2.2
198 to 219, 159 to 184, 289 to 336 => 1.3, 1.49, 2.76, 1.83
